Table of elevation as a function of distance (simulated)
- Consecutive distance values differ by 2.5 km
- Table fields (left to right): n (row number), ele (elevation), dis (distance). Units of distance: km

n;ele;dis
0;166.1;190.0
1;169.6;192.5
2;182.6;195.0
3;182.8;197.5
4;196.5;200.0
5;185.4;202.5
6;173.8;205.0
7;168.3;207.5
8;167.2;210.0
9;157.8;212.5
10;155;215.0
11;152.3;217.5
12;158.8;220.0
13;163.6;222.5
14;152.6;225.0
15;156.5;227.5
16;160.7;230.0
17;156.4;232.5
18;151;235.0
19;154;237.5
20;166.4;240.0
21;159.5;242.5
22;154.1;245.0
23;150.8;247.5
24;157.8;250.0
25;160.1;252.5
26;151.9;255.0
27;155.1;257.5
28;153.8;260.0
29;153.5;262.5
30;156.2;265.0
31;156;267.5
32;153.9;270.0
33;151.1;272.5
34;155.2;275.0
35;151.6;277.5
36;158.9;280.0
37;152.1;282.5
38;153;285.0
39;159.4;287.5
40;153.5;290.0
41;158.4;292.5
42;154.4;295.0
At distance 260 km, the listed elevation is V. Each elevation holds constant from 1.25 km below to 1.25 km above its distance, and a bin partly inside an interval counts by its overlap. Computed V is 153.8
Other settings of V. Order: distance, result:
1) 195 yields 182.6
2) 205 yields 173.8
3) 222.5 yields 163.6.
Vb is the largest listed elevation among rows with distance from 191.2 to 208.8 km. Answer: 196.5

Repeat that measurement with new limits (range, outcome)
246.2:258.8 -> 160.1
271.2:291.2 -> 159.4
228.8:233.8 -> 160.7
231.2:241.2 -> 166.4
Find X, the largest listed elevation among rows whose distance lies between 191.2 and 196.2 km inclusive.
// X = 182.6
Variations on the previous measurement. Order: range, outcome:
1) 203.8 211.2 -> 173.8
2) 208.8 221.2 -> 167.2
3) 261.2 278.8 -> 156.2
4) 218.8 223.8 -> 163.6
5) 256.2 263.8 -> 155.1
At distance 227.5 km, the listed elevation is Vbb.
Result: 156.5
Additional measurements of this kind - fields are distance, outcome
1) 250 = 157.8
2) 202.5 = 185.4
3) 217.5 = 152.3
